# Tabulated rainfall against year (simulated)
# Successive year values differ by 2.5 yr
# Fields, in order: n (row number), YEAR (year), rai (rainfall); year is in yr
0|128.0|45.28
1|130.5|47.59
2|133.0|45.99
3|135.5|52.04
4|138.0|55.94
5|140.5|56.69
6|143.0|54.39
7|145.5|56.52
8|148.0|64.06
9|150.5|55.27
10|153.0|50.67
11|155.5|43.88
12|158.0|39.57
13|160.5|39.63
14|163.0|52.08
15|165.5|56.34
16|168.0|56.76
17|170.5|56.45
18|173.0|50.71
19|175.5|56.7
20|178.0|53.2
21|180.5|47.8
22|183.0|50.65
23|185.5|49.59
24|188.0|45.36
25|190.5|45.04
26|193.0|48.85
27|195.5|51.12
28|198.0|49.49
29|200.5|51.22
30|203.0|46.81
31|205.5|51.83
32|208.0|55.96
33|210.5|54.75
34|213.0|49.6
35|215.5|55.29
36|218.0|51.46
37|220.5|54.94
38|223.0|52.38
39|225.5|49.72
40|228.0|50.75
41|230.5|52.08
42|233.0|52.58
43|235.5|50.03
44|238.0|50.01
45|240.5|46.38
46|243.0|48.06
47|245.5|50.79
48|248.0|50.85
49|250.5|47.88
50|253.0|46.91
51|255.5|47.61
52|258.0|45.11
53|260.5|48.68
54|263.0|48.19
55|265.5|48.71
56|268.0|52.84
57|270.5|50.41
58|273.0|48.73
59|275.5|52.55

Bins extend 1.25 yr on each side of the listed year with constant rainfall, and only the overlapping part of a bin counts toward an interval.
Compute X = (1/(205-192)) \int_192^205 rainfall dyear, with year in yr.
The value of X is 49.6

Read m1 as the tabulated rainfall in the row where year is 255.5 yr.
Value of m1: 47.61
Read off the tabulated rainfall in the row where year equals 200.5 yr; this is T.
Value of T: 51.22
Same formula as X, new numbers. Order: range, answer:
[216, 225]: 52.9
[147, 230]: 51.1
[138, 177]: 52.8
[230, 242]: 50.1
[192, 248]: 51.1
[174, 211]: 50.5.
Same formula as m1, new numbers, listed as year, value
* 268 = 52.84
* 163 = 52.08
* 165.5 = 56.34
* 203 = 46.81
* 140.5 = 56.69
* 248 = 50.85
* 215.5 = 55.29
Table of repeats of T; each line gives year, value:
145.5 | 56.52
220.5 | 54.94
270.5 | 50.41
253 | 46.91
